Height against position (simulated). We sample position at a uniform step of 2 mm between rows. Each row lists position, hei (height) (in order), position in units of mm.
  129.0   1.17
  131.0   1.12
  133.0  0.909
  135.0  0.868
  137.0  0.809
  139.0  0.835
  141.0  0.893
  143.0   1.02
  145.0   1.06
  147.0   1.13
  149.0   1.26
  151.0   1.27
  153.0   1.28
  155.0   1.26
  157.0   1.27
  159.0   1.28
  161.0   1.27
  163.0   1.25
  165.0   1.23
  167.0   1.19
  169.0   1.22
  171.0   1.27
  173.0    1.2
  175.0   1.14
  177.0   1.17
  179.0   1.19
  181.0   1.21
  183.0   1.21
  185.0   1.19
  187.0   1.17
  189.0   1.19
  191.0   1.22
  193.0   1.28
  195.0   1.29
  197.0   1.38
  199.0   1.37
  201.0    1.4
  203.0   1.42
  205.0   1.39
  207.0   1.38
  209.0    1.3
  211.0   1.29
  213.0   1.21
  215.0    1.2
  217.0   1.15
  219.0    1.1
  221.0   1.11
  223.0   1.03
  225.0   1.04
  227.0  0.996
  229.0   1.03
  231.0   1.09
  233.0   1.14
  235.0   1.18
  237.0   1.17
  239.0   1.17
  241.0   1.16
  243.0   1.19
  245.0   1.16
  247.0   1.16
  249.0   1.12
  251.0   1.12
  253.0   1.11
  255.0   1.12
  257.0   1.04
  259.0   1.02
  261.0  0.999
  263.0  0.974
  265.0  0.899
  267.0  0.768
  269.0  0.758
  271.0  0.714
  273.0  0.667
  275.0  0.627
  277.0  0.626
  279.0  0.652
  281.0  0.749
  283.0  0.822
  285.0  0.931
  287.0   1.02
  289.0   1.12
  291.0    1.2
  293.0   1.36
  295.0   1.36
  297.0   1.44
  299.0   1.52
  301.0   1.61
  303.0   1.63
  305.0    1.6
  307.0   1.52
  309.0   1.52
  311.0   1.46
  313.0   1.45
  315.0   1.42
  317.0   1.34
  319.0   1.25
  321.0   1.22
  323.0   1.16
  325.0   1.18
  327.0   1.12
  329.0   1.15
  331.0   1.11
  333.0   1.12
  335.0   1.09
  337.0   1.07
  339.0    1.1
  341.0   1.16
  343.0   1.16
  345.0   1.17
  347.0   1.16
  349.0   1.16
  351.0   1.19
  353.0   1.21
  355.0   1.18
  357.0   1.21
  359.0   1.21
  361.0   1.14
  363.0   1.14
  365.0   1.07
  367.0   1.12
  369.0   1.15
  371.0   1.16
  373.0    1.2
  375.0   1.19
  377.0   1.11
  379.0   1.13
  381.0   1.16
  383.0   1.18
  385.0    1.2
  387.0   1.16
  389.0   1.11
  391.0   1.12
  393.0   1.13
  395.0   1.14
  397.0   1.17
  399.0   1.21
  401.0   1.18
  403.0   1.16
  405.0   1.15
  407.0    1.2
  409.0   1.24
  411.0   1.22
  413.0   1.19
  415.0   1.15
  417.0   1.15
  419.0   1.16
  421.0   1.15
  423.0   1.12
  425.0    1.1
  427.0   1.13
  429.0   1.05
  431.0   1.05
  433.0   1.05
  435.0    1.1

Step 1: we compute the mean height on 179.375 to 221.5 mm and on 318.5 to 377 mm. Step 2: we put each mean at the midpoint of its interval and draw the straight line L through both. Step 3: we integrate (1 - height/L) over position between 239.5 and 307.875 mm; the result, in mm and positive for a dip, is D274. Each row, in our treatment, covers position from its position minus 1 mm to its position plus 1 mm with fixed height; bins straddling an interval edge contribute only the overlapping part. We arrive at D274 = 7.1 mm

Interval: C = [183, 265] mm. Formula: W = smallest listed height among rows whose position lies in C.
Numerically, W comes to 0.899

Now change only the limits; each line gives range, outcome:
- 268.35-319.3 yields 0.626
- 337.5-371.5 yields 1.07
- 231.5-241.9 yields 1.14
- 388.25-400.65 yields 1.11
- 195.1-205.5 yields 1.37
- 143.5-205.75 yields 1.06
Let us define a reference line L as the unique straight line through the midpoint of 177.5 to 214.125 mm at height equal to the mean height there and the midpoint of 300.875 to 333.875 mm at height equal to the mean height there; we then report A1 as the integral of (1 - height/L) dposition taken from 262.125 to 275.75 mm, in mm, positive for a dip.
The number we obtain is 5.6 mm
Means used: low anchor 1.28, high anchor 1.34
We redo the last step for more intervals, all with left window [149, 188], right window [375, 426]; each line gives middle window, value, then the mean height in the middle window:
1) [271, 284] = 5.5 mm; 0.692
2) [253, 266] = 2.0 mm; 1.02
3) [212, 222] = 0.5 mm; 1.15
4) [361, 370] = 0.4 mm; 1.12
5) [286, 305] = -3.0 mm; 1.37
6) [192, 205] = -1.5 mm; 1.36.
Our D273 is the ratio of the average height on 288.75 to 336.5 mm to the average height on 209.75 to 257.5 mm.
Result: 1.18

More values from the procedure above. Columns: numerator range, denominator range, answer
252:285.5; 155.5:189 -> 0.70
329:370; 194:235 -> 0.94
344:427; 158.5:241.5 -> 0.96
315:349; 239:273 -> 1.15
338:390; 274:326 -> 0.95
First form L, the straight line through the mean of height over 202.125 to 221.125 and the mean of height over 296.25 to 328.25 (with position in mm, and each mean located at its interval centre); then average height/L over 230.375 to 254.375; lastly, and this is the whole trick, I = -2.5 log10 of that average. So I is 0.14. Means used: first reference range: 1.26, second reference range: 1.4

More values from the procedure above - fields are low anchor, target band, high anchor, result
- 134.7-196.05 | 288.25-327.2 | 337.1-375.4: -0.19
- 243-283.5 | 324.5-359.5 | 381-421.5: -0.09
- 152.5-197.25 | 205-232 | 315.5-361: 0.05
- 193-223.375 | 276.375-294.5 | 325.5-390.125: 0.25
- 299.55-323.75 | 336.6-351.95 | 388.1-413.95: 0.17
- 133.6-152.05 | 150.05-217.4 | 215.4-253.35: -0.19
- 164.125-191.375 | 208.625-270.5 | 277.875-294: -0.01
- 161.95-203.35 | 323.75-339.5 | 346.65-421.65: 0.06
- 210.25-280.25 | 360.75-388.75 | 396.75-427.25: -0.01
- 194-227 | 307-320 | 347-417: -0.18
